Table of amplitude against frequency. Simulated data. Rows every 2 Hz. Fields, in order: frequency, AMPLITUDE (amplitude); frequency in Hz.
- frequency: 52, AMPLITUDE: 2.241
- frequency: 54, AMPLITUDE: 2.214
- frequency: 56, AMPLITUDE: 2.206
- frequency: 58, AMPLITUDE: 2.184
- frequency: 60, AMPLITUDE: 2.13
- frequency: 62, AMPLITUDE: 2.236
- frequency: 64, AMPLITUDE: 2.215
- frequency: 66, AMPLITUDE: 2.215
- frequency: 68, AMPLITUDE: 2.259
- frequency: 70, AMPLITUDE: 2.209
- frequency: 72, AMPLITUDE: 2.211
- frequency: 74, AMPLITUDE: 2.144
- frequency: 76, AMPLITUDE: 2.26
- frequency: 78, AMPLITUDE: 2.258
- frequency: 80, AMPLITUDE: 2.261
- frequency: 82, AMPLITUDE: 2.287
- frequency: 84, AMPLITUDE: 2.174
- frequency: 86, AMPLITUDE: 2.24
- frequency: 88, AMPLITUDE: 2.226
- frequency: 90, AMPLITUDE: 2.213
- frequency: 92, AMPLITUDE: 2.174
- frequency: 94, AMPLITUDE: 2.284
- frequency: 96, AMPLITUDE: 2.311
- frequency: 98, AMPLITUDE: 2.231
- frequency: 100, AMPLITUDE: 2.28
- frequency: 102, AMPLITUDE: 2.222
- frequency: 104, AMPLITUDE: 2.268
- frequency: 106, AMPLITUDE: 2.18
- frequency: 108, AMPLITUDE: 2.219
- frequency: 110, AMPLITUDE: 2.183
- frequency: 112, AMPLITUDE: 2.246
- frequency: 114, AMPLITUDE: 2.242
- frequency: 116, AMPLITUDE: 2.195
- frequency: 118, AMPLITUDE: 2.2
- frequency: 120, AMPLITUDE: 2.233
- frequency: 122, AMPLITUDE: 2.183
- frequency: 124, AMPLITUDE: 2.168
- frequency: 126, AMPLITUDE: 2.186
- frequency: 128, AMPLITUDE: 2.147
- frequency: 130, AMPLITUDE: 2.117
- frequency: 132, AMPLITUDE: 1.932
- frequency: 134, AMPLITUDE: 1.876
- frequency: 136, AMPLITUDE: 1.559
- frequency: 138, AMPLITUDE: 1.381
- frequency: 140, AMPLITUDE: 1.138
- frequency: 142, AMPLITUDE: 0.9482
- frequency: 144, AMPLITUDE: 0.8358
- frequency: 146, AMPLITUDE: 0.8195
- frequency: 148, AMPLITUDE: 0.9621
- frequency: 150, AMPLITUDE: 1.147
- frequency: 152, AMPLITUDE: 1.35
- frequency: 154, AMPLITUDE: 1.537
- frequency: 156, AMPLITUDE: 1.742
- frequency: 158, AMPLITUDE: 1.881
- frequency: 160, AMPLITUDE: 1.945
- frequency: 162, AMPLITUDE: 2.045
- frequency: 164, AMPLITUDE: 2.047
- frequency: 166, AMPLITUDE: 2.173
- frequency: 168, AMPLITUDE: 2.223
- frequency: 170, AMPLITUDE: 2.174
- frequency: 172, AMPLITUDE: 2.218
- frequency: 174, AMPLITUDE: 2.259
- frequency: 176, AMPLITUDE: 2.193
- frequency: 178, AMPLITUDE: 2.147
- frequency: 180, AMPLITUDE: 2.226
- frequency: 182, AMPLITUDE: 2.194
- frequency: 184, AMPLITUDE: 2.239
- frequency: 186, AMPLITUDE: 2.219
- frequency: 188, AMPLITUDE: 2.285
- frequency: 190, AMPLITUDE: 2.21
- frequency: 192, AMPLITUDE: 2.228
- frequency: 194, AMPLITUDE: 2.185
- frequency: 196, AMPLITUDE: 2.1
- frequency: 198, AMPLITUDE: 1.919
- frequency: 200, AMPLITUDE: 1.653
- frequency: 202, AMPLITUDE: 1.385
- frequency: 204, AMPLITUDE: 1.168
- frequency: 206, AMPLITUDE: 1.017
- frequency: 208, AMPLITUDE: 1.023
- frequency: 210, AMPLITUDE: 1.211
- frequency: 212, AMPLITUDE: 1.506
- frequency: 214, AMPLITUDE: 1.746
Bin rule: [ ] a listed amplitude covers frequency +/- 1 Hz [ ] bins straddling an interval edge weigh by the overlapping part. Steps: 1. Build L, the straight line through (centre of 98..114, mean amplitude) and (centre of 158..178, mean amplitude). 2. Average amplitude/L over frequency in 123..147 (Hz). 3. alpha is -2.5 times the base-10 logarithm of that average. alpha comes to 0.34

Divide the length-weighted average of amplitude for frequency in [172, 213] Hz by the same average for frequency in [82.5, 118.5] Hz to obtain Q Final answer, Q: 0.84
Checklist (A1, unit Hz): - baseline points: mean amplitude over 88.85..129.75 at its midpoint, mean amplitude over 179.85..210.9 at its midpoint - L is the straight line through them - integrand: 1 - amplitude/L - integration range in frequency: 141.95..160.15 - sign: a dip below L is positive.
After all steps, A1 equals 6.41 Hz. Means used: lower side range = 2.22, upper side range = 1.82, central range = 1.31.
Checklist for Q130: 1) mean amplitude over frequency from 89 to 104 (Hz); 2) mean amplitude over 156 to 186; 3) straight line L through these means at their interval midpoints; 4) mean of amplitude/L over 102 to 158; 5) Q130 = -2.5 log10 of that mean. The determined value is 0.23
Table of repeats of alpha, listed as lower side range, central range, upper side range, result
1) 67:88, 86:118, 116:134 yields -0.025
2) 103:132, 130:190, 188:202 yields 0.164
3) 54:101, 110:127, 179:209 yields -0.053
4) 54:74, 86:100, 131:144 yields -0.183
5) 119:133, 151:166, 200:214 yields -0.017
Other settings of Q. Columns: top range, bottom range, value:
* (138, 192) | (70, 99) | 0.81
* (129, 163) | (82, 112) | 0.66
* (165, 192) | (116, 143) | 1.19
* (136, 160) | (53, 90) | 0.58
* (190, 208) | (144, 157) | 1.38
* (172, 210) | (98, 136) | 0.89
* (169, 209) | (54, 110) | 0.88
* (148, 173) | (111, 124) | 0.83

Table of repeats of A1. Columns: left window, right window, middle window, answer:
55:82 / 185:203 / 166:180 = -1.0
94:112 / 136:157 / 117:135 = -4.5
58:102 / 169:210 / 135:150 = 7.0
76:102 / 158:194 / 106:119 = 0.1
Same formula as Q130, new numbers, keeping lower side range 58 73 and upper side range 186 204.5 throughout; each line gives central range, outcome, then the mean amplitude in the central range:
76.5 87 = -0.034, 2.24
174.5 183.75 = -0.117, 2.2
